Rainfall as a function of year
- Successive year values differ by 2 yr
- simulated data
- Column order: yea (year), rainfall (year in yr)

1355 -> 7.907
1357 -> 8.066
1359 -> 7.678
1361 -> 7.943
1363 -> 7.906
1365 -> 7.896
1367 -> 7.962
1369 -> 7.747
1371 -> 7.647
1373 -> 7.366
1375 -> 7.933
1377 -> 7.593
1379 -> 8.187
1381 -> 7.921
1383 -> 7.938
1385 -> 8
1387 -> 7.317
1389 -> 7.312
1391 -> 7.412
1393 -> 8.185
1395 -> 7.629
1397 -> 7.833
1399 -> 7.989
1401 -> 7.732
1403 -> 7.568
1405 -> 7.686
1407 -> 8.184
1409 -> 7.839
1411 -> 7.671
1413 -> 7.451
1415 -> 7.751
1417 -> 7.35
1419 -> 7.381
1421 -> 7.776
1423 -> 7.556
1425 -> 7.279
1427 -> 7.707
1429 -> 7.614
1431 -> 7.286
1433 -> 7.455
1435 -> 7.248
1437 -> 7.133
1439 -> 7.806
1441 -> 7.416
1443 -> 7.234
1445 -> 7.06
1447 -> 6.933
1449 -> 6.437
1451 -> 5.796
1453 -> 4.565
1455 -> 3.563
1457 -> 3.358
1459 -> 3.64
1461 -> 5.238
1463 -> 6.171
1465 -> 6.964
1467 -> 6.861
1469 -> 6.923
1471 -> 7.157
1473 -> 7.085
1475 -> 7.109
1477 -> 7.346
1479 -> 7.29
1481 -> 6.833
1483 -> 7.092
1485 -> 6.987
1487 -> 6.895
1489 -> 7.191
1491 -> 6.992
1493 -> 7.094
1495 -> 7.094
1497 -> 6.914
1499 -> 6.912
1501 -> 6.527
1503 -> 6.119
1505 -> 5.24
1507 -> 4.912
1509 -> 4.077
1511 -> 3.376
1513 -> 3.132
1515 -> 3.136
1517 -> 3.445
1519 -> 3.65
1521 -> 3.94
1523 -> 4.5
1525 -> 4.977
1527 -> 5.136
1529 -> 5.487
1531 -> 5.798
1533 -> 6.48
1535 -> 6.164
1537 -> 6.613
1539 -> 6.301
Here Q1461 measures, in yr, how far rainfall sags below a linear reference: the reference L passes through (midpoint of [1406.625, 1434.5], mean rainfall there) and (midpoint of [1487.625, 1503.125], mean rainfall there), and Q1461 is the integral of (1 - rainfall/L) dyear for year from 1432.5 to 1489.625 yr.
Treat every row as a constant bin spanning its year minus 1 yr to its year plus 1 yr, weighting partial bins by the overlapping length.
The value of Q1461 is 5.6 yr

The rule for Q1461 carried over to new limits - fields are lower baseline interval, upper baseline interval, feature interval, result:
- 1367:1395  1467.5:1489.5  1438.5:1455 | 2.0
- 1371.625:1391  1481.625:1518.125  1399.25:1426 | -1.7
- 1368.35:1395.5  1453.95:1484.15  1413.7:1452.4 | -2.4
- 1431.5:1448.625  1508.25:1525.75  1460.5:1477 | -2.3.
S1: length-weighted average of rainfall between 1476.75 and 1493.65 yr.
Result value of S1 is 7.07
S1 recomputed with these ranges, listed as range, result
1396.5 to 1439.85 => 7.6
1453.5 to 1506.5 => 6.38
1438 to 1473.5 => 6.11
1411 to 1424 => 7.55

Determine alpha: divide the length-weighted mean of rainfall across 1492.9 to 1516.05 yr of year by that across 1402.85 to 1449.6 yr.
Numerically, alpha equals 0.7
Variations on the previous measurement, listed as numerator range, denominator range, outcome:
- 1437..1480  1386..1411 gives 0.82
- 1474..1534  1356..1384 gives 0.73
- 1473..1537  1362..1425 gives 0.75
